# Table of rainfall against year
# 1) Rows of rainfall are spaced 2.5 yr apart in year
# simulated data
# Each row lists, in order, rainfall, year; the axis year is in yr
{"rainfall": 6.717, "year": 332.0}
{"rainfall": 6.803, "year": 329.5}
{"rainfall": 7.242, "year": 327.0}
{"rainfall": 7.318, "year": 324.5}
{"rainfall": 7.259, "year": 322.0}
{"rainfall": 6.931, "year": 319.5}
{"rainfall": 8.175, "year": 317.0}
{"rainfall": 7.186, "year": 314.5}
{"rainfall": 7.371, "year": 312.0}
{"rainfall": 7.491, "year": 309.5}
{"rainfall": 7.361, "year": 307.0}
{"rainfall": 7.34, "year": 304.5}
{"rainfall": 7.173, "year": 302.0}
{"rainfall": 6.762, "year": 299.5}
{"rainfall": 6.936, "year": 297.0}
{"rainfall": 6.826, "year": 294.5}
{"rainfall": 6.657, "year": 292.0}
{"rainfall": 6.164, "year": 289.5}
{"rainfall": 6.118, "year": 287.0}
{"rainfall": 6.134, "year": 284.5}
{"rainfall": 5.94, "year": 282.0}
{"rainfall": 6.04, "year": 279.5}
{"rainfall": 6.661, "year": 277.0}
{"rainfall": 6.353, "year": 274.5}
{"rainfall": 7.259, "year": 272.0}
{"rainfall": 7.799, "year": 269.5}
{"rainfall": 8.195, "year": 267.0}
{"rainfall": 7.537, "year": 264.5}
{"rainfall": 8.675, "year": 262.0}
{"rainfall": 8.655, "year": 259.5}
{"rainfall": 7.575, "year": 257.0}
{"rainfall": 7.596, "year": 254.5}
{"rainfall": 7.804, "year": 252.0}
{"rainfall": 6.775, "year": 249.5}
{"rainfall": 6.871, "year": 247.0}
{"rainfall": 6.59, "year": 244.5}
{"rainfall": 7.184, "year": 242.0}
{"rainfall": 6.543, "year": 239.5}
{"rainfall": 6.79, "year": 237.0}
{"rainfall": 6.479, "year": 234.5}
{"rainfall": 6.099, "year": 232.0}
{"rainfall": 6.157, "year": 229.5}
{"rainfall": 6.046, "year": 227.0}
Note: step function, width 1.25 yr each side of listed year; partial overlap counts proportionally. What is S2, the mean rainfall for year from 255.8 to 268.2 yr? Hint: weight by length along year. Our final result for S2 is 8.13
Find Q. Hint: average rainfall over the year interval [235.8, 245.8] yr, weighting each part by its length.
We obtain 6.78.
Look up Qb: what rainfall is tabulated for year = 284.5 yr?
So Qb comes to 6.134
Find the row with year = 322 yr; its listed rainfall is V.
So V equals 7.259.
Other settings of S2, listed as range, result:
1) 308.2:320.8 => 7.43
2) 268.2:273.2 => 7.54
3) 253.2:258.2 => 7.59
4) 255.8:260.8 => 8.13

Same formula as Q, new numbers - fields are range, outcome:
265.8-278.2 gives 7.25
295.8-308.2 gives 7.11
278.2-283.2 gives 6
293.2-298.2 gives 6.88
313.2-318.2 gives 7.67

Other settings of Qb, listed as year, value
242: 7.184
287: 6.118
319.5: 6.931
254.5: 7.596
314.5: 7.186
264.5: 7.537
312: 7.371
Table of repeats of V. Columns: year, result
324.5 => 7.318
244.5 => 6.59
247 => 6.871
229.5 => 6.157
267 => 8.195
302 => 7.173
